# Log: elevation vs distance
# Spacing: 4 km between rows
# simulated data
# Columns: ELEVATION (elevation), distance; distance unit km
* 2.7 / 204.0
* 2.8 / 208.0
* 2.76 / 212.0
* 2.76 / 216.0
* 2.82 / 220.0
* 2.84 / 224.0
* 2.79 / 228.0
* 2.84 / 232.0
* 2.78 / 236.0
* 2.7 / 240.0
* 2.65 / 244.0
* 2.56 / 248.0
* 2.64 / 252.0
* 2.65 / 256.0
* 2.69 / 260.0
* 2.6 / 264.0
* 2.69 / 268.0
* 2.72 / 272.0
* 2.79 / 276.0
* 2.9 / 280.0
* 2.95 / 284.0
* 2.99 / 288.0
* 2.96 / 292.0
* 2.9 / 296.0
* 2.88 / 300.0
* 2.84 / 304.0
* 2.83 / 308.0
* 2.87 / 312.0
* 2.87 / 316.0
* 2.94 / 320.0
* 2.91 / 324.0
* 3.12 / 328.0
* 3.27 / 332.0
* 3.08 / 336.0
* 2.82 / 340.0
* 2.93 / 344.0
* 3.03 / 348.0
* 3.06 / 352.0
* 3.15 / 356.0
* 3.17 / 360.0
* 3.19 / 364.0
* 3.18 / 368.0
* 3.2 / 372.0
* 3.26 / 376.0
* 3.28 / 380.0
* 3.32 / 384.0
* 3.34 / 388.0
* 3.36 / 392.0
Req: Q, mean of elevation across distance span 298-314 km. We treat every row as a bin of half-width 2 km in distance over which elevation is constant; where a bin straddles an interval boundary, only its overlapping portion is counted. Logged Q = 2.85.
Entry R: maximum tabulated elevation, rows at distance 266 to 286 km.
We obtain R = 2.95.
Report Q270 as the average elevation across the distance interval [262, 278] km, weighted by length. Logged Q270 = 2.7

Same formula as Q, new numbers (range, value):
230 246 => 2.74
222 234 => 2.82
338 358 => 3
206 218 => 2.77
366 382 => 3.23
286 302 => 2.93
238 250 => 2.64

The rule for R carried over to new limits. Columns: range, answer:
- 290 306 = 2.96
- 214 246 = 2.84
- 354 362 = 3.17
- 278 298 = 2.99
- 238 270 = 2.7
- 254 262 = 2.69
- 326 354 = 3.27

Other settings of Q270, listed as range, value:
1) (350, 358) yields 3.1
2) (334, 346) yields 2.94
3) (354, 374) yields 3.18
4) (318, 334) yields 3.06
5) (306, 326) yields 2.88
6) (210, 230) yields 2.79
